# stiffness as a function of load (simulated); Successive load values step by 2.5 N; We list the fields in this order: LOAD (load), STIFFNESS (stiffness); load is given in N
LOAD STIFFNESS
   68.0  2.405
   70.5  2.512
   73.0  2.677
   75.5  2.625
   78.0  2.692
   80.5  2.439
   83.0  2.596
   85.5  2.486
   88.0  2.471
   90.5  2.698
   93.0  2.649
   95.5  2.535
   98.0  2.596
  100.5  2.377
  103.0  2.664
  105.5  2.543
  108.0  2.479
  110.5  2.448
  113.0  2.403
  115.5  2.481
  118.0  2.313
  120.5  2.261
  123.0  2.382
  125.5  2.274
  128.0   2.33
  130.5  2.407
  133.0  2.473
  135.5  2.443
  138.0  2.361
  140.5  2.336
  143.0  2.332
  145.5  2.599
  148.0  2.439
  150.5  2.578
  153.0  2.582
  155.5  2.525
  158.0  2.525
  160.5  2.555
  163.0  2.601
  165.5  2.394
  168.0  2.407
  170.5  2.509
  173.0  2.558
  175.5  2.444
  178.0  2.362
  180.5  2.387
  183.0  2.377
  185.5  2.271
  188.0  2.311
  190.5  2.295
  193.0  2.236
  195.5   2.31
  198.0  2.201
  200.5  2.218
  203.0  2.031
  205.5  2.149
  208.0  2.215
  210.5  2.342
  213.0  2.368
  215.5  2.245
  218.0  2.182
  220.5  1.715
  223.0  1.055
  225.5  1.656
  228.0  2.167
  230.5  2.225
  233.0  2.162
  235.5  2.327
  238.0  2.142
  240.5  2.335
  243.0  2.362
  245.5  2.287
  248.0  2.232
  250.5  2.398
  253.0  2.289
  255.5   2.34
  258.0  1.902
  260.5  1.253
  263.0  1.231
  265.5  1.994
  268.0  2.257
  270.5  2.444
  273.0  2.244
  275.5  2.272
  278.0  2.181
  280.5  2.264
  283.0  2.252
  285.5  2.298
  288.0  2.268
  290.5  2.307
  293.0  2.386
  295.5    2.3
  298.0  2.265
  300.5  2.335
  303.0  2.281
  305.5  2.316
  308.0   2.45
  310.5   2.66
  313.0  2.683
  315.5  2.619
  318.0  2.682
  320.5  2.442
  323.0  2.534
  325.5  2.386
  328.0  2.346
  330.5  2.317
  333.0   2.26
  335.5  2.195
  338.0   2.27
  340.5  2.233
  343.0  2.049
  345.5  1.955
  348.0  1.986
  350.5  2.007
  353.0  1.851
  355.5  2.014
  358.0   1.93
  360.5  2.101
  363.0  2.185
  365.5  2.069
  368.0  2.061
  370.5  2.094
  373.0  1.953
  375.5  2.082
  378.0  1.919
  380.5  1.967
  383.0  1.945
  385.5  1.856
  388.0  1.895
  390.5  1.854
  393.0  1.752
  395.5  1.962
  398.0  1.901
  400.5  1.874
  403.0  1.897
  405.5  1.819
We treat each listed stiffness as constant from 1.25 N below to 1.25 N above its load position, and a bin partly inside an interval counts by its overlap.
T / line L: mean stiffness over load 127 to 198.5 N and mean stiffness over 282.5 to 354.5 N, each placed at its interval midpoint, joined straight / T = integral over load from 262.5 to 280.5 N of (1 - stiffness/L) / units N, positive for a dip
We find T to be 1.6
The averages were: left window 2.42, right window 2.31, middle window 2.14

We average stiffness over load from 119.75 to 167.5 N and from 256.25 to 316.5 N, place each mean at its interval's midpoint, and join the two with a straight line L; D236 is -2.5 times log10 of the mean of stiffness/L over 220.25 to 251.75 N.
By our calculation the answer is 0.10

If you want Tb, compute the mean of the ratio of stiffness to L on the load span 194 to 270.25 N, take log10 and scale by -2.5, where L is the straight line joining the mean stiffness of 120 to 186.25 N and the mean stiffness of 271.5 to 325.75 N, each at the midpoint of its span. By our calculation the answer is 0.15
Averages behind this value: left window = 2.44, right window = 2.38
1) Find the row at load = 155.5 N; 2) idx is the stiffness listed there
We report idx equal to 2.525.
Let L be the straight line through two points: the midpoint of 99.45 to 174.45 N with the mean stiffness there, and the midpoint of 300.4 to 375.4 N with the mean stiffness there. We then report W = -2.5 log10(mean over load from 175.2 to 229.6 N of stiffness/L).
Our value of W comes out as 0.11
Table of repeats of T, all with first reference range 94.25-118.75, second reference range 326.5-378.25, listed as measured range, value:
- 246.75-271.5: 2.4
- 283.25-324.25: -4.8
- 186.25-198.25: 0.4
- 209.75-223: 1.5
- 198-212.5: 0.8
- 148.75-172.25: -1.2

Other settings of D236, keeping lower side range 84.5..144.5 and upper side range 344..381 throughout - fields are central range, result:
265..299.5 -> -0.059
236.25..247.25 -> -0.027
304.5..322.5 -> -0.213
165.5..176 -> -0.055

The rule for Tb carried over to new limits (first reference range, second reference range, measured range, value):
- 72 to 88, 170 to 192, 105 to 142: 0.045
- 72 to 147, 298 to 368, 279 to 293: 0.010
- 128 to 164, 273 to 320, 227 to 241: 0.092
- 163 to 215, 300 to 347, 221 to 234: 0.260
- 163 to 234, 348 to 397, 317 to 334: -0.187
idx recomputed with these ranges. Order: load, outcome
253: 2.289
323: 2.534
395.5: 1.962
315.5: 2.619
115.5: 2.481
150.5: 2.578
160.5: 2.555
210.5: 2.342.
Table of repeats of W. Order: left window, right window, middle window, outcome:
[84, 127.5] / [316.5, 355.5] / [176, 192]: 0.02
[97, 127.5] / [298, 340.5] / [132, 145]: 0.01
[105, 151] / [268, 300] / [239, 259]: 0.02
